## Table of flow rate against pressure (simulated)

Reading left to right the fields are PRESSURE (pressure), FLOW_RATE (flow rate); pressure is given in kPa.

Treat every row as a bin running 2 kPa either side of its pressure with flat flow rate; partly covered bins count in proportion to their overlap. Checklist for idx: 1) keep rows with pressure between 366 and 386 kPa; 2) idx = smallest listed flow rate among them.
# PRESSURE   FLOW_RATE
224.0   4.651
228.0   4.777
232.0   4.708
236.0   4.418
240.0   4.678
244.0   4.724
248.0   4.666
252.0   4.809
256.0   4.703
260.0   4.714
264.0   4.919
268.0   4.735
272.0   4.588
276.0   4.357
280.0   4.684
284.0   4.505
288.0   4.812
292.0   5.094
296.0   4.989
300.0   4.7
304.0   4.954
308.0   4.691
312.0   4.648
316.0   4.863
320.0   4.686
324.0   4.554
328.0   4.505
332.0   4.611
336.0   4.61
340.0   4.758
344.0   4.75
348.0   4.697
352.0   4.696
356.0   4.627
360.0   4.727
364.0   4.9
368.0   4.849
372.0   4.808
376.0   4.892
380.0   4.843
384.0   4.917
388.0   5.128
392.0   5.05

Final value 4.808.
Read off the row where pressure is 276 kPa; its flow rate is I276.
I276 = 4.357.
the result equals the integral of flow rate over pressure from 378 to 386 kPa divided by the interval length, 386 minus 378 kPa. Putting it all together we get 4.88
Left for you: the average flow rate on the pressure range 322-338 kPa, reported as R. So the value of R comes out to 4.57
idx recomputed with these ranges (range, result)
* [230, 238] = 4.418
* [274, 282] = 4.357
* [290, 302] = 4.7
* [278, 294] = 4.505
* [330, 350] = 4.61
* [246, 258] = 4.666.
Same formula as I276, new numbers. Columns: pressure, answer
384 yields 4.917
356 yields 4.627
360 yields 4.727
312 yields 4.648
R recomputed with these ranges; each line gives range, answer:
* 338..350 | 4.73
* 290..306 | 4.93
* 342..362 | 4.7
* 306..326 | 4.69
